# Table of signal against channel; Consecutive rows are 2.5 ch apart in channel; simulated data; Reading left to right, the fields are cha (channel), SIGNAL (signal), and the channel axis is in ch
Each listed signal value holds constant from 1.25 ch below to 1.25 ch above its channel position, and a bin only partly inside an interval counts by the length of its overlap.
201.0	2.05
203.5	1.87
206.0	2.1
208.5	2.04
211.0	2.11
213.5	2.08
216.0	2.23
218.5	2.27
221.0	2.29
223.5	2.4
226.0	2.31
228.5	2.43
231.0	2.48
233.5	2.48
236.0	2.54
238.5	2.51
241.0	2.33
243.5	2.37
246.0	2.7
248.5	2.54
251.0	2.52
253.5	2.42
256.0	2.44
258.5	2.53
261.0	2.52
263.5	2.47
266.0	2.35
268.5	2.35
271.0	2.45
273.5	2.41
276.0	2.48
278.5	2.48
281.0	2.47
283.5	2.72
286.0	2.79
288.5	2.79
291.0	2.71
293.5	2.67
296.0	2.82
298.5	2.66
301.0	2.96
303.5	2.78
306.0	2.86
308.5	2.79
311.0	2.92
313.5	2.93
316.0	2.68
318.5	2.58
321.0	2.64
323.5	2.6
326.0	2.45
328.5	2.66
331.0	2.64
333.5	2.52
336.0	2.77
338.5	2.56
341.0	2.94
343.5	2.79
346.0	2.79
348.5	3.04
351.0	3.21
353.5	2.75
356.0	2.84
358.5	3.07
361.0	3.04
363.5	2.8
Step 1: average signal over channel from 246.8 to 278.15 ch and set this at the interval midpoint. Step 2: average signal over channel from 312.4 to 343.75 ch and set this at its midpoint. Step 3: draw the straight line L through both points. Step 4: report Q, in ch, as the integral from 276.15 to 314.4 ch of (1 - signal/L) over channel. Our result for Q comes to -2.7 ch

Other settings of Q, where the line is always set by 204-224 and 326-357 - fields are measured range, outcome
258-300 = -1.5 ch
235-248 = -1.1 ch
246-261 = -1.0 ch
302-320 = -1.1 ch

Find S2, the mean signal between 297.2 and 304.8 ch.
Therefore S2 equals 2.8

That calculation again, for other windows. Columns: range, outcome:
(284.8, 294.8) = 2.74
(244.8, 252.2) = 2.59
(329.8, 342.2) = 2.69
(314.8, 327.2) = 2.59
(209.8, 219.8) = 2.17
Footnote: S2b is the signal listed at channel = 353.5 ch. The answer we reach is 2.75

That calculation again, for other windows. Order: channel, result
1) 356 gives 2.84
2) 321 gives 2.64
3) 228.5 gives 2.43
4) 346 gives 2.79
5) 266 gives 2.35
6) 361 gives 3.04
